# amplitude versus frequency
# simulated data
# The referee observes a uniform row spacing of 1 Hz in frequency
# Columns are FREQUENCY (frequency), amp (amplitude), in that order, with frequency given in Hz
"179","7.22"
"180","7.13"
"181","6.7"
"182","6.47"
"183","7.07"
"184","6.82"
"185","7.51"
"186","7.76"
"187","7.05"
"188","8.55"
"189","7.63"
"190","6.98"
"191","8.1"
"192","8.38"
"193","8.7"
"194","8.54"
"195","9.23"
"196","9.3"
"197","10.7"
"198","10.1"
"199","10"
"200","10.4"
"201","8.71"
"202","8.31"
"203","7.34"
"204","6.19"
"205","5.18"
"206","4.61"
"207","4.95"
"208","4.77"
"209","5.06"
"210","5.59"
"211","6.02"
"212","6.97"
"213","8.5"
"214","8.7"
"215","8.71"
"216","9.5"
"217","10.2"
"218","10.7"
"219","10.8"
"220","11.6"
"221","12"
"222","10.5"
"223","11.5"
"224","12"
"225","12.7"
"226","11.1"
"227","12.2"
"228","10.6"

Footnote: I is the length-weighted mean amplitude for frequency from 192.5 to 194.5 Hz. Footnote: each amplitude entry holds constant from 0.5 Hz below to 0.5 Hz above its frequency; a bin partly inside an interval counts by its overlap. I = 8.62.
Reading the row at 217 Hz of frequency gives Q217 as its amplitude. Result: 10.2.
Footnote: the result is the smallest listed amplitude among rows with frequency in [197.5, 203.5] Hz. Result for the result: 7.34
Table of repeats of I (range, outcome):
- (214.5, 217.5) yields 9.47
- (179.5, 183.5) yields 6.84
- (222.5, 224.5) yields 11.8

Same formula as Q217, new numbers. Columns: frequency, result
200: 10.4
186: 7.76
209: 5.06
